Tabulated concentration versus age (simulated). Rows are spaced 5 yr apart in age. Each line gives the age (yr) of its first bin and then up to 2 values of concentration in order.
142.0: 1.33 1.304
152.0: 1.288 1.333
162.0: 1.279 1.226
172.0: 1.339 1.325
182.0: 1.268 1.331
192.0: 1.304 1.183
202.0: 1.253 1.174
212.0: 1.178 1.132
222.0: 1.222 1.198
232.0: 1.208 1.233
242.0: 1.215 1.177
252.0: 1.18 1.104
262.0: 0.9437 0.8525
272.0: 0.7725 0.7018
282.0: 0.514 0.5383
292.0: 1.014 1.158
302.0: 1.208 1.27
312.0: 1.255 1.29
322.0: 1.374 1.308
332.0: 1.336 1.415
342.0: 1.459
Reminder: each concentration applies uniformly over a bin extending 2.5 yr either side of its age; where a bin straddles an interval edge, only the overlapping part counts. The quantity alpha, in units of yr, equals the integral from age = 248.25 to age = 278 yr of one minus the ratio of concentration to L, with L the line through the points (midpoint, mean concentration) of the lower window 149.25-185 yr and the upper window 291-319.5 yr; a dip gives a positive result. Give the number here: 6.9 yr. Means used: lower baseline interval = 1.29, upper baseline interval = 1.21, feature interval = 0.948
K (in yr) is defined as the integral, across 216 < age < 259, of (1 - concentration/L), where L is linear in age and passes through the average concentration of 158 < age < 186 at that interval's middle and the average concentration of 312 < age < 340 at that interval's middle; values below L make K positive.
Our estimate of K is 4.1 yr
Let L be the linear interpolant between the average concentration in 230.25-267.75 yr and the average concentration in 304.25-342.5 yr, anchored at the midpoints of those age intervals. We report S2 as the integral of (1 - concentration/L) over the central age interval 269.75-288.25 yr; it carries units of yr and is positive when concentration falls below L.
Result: 8.7 yr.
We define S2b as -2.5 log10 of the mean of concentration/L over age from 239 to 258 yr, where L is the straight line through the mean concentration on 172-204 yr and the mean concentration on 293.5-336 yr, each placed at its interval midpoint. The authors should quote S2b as 0.09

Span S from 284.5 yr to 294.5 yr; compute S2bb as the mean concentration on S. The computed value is 0.776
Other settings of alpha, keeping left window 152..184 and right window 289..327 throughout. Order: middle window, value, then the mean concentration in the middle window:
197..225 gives 1.8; 1.19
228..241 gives 0.4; 1.22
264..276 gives 4.2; 0.804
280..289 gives 5.2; 0.526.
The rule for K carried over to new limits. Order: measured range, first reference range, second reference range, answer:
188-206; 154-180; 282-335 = 0.3 yr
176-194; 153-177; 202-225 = -0.8 yr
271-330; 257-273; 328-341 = 6.1 yr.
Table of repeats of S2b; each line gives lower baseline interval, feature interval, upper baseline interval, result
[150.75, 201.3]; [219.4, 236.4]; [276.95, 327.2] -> -0.016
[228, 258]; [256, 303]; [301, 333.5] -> 0.395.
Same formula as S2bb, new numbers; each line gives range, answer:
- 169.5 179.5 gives 1.33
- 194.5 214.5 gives 1.2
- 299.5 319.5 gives 1.26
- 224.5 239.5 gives 1.21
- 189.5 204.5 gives 1.25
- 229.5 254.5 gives 1.2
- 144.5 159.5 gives 1.31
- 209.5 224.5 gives 1.18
